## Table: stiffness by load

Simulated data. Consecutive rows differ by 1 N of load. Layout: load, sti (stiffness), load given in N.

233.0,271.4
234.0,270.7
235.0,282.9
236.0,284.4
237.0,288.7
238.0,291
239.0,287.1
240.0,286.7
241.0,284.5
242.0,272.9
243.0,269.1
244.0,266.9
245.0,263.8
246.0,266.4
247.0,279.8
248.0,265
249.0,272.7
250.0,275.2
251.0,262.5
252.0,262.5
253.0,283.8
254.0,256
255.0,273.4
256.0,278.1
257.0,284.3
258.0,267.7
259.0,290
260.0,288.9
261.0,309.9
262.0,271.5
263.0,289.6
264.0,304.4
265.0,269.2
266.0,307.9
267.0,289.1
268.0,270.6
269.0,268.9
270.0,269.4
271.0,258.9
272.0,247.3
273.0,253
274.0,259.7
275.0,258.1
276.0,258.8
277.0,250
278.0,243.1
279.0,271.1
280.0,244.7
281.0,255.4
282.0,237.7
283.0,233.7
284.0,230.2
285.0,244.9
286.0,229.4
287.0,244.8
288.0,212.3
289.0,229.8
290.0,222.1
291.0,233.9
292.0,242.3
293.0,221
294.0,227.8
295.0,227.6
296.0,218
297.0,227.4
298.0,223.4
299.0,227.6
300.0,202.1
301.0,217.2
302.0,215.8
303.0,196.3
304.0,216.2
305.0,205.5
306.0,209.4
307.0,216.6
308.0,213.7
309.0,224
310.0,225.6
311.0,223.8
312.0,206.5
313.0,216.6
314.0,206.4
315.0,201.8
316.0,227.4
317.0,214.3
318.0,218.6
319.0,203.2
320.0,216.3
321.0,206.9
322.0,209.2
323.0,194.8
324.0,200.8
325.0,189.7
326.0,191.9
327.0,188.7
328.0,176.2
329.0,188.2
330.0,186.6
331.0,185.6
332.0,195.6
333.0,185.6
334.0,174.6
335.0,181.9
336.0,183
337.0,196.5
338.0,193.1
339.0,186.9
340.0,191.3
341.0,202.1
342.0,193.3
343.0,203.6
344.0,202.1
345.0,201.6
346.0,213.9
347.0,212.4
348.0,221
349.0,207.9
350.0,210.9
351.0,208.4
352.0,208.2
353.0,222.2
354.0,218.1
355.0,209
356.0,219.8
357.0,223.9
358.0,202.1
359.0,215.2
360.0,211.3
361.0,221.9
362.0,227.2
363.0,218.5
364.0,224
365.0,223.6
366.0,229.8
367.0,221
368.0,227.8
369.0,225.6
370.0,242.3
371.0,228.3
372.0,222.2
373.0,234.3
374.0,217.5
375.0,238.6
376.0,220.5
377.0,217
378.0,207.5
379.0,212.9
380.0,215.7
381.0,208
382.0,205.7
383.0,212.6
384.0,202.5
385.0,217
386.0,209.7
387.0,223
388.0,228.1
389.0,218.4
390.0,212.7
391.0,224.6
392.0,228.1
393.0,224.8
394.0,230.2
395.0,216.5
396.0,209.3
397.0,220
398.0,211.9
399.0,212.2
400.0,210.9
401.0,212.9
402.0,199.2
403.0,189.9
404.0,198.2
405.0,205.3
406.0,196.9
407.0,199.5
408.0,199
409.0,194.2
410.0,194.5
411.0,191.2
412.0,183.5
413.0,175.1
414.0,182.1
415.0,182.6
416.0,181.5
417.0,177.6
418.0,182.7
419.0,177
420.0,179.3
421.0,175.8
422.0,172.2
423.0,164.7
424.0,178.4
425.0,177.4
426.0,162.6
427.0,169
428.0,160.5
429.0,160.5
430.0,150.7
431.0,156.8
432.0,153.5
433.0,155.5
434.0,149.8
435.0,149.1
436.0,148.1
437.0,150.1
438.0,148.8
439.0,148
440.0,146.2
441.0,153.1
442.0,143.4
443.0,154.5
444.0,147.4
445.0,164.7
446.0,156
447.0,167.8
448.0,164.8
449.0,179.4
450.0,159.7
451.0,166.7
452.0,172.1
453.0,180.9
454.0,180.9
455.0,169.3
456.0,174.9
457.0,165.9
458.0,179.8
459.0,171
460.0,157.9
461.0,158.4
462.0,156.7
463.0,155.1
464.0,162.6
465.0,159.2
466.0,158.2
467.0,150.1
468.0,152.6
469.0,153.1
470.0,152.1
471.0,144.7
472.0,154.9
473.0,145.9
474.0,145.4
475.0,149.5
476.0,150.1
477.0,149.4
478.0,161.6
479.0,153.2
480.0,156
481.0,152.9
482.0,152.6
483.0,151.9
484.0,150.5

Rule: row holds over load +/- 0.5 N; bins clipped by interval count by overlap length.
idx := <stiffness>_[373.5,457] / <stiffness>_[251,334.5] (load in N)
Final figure 0.80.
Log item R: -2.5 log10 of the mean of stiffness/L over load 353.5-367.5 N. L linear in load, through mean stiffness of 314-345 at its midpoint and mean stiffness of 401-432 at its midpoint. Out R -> -0.15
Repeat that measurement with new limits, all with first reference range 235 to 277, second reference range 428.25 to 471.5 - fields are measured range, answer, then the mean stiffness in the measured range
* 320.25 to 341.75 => 0.20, 191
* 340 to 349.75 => 0.08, 206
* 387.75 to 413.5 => -0.10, 207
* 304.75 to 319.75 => 0.13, 214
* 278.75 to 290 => 0.09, 238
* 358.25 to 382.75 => -0.08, 221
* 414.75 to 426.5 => 0.00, 176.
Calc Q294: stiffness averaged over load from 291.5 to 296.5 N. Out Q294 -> 227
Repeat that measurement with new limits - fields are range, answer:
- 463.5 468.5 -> 157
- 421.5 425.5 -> 173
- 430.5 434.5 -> 154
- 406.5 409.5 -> 198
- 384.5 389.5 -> 219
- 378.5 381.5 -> 212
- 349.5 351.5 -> 210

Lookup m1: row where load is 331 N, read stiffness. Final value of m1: 185.6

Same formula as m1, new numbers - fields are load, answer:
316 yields 227.4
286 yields 229.4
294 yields 227.8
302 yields 215.8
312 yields 206.5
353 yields 222.2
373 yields 234.3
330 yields 186.6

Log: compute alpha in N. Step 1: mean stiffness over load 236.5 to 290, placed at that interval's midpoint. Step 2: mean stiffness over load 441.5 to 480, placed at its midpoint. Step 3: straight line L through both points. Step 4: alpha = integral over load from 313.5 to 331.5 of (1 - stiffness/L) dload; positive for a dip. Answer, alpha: 2.61 N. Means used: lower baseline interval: 266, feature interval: 200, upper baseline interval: 160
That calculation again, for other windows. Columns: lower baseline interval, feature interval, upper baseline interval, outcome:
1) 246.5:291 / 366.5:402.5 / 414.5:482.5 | -3.9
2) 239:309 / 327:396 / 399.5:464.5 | -1.5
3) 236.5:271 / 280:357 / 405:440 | 8.4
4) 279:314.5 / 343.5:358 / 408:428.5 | -0.6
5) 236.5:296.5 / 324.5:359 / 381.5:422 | 4.4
